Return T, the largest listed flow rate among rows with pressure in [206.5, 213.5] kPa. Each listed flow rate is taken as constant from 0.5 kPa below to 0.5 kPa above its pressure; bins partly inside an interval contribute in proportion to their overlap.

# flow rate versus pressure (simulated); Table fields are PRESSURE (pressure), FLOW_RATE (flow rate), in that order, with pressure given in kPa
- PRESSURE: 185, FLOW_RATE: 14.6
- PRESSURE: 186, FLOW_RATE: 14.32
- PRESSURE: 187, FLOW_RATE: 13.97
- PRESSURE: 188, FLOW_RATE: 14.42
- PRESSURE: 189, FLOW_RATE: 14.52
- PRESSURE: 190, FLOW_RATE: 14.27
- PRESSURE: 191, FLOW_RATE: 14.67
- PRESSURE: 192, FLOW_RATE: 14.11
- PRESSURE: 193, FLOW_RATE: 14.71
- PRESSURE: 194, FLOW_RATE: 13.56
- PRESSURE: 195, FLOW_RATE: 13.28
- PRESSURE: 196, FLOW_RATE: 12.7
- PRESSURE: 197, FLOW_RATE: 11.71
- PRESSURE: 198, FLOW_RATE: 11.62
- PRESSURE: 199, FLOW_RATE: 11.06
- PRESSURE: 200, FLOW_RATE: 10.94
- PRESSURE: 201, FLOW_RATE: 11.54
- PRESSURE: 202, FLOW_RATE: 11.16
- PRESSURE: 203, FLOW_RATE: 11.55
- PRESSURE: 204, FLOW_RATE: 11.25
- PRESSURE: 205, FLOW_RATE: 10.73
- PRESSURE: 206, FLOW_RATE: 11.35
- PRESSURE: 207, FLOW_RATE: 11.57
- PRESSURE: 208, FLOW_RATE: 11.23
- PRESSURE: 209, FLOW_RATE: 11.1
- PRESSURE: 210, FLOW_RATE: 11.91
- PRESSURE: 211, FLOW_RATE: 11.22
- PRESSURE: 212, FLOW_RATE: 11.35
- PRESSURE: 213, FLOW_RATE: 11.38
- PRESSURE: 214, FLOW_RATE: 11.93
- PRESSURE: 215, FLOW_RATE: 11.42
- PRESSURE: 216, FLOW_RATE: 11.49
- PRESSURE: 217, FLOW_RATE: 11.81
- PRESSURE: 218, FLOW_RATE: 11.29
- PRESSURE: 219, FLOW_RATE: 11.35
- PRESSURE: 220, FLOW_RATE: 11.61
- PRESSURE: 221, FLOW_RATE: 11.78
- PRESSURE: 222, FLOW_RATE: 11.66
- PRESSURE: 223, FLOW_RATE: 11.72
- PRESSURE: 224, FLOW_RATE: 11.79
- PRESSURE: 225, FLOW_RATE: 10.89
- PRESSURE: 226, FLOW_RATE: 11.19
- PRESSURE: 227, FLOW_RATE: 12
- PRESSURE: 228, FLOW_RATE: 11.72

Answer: 11.91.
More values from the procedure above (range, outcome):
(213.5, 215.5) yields 11.93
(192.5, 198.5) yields 14.71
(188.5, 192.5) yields 14.67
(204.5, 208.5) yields 11.57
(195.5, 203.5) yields 12.7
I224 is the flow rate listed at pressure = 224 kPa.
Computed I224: 11.79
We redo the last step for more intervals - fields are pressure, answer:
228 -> 11.72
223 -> 11.72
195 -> 13.28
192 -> 14.11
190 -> 14.27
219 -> 11.35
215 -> 11.42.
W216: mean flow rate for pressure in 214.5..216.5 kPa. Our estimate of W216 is 11.5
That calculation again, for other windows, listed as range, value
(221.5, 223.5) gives 11.7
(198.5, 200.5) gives 11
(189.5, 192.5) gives 14.3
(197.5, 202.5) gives 11.3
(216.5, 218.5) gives 11.6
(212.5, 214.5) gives 11.7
